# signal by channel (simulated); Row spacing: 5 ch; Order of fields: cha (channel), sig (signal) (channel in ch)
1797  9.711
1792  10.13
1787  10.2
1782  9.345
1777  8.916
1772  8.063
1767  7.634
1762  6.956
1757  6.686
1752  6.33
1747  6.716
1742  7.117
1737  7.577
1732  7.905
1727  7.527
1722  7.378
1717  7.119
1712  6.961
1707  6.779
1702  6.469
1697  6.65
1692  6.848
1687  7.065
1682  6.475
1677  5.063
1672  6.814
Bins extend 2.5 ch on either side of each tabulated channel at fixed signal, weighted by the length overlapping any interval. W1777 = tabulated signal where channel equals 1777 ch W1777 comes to 8.916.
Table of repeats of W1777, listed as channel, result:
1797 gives 9.711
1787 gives 10.2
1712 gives 6.961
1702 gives 6.469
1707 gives 6.779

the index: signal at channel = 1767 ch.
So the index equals 7.634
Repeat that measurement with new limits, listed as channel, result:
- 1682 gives 6.475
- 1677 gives 5.063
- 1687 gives 7.065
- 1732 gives 7.905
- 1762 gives 6.956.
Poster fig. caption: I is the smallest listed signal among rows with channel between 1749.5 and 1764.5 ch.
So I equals 6.33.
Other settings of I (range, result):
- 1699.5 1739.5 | 6.469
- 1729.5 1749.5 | 6.716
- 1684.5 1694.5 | 6.848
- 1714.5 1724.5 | 7.119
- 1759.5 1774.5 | 6.956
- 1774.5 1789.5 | 8.916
